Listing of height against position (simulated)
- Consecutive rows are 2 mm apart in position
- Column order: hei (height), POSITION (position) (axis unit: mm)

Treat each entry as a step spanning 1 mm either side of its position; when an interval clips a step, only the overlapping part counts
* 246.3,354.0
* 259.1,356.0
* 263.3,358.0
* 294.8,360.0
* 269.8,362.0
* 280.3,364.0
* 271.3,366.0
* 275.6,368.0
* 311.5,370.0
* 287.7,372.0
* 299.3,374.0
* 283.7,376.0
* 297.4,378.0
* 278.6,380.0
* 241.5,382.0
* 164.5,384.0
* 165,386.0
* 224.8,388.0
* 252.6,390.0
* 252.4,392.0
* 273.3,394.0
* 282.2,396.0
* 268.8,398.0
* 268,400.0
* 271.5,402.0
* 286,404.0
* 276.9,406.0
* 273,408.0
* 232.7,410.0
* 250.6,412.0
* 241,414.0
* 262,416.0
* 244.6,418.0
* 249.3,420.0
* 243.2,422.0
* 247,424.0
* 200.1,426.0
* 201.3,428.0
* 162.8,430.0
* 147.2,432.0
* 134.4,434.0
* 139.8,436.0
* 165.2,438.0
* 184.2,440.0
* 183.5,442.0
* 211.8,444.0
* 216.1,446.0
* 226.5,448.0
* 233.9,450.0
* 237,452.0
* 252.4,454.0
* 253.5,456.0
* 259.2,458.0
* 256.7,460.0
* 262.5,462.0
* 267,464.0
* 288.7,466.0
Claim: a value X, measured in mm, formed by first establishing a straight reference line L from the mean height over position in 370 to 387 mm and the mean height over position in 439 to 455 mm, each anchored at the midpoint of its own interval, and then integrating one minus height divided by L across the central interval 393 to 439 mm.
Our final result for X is 1.0 mm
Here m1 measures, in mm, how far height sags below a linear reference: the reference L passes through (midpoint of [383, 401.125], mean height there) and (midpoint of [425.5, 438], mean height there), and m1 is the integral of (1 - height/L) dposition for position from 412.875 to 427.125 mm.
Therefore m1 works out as -4.24 mm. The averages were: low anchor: 239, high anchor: 163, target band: 241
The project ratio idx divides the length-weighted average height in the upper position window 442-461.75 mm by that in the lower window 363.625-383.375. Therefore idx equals 0.84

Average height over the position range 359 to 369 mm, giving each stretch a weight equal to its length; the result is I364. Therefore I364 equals 278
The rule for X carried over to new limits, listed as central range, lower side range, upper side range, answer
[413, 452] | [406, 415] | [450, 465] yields 7.3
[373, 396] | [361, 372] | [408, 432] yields 1.3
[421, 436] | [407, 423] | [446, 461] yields 3.6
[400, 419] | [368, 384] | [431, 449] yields -2.9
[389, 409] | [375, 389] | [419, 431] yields -3.6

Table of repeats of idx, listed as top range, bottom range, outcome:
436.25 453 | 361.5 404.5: 0.77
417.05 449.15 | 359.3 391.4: 0.75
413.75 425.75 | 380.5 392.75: 1.12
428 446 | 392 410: 0.63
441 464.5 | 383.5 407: 0.95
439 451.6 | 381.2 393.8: 0.96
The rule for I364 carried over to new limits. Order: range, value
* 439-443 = 184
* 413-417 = 252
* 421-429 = 223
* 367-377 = 292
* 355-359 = 261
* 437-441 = 175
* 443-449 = 218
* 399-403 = 270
